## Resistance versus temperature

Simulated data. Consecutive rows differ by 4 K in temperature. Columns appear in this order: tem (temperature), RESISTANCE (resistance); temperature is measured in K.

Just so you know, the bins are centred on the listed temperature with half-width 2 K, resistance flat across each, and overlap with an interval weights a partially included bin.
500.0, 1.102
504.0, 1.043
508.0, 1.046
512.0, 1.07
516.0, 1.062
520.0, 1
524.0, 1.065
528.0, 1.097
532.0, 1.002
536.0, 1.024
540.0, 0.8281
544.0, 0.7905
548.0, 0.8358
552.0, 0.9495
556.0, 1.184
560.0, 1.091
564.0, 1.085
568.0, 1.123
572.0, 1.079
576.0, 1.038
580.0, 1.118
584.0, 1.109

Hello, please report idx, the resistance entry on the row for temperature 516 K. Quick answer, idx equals 1.062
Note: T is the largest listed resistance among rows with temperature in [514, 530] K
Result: 1.097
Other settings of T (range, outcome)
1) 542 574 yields 1.184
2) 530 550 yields 1.024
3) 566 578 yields 1.123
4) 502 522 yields 1.07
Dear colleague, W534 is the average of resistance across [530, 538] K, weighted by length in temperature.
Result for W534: 1.01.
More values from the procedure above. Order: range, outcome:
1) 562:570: 1.1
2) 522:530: 1.08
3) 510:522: 1.04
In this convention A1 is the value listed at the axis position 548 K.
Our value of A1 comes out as 0.8358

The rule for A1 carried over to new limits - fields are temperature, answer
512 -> 1.07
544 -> 0.7905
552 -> 0.9495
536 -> 1.024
